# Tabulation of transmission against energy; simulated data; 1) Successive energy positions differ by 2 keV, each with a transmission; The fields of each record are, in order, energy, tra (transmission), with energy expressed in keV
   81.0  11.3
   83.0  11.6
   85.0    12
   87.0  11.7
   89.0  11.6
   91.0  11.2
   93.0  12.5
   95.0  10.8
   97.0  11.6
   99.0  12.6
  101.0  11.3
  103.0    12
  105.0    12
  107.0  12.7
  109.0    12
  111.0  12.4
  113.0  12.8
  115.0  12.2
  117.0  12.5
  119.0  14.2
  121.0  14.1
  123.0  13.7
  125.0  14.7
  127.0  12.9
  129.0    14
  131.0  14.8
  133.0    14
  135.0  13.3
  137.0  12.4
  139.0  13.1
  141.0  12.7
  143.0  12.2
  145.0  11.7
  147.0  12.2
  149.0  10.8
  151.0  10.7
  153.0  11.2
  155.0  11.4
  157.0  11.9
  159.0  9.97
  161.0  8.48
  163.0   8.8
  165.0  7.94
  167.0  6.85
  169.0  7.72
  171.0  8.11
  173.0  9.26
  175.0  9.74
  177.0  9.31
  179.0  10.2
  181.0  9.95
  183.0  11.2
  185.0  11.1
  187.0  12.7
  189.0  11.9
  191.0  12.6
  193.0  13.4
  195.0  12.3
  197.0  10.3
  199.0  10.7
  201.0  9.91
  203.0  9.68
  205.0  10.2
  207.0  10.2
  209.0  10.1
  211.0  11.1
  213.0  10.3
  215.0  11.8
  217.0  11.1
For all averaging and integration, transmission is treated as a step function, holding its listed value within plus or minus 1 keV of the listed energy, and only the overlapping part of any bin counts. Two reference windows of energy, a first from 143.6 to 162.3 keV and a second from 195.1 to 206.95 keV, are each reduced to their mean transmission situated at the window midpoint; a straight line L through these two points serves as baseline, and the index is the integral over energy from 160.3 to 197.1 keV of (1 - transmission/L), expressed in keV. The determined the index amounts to 1.6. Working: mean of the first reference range 10.9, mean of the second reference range 10.3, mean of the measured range 10.1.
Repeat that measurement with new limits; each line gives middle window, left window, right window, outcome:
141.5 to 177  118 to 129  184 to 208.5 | 7.5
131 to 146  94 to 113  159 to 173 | -4.6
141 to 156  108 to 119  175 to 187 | -0.1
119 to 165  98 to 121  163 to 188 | -4.6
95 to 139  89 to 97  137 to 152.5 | -4.5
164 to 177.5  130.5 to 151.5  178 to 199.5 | 4.0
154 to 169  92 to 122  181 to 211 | 3.1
